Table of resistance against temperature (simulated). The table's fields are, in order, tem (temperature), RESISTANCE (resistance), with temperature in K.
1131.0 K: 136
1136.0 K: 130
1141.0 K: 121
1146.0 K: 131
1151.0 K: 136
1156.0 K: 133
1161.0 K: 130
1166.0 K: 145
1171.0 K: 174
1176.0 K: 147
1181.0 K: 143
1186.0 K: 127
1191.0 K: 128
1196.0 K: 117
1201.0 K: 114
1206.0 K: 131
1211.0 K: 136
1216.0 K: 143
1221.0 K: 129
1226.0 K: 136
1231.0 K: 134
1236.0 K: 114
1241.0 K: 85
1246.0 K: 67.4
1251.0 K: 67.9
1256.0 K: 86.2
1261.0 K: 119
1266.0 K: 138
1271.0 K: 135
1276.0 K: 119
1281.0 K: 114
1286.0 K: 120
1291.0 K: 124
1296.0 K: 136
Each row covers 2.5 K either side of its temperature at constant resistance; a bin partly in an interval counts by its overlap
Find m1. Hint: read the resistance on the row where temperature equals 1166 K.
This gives 145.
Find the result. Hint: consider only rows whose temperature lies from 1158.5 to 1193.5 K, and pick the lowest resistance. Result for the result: 127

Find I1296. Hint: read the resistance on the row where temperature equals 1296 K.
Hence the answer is 136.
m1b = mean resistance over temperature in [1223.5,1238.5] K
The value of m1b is 128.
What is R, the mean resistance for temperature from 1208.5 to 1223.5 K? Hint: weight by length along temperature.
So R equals 136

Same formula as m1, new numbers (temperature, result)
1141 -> 121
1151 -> 136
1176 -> 147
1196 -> 117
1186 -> 127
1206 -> 131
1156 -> 133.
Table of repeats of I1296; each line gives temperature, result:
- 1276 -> 119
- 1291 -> 124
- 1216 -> 143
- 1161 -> 130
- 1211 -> 136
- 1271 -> 135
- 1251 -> 67.9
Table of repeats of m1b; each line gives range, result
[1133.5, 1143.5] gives 126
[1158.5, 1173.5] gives 150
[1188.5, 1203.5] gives 120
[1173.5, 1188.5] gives 139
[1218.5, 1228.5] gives 132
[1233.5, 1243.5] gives 99.5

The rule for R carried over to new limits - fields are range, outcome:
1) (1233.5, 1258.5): 84.1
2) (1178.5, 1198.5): 129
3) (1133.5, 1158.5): 130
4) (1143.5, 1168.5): 135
